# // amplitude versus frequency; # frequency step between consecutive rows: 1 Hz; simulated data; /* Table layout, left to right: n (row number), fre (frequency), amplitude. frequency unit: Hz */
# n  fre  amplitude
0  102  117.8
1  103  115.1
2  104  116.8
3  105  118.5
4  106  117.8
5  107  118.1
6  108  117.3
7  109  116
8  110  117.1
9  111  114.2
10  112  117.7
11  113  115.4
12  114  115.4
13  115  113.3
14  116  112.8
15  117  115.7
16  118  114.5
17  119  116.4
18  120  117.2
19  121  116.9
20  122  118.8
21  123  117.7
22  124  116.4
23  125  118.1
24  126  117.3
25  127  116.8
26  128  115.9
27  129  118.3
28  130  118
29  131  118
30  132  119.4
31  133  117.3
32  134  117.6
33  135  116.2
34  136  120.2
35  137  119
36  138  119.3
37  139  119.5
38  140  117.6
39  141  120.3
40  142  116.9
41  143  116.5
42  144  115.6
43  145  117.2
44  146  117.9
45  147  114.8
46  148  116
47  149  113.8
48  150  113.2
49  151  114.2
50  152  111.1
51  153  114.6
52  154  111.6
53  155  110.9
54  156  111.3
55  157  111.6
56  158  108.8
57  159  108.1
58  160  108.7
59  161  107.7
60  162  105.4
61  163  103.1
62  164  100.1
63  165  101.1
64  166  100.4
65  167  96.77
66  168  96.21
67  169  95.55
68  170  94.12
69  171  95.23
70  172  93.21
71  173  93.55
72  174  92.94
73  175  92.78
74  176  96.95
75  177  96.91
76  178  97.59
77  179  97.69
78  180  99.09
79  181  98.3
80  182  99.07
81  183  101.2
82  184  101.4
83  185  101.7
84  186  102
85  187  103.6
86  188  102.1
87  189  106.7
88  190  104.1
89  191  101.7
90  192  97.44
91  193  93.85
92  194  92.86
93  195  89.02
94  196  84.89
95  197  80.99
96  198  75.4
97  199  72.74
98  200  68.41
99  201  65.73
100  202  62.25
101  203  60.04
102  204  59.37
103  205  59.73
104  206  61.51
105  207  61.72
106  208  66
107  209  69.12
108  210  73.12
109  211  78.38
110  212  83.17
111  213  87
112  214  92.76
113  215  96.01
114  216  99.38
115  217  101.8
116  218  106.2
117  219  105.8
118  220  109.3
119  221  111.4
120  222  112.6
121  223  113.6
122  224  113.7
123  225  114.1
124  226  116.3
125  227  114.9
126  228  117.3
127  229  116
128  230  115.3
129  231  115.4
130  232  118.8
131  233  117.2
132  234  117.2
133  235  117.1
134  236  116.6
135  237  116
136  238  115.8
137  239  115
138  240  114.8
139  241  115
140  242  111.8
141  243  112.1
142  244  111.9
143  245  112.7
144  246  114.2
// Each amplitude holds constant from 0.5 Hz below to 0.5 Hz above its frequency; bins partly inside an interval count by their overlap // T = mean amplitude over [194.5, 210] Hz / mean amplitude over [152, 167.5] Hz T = 0.65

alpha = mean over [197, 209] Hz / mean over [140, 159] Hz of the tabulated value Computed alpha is 0.58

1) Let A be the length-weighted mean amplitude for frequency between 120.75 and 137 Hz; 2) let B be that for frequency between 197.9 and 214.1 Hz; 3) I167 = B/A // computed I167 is 0.59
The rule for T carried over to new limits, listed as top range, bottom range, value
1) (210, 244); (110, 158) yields 0.94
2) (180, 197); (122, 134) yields 0.84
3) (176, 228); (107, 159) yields 0.79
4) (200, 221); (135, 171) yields 0.73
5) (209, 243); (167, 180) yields 1.13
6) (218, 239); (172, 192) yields 1.15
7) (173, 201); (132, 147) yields 0.80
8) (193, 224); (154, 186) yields 0.83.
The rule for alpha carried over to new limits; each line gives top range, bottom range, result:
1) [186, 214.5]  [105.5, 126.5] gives 0.69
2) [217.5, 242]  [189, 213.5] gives 1.47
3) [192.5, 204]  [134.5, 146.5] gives 0.65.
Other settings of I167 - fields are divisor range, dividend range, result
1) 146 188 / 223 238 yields 1.12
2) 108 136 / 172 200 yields 0.81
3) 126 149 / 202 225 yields 0.74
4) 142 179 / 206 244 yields 0.99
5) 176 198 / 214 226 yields 1.10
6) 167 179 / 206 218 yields 0.87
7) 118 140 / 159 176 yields 0.84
